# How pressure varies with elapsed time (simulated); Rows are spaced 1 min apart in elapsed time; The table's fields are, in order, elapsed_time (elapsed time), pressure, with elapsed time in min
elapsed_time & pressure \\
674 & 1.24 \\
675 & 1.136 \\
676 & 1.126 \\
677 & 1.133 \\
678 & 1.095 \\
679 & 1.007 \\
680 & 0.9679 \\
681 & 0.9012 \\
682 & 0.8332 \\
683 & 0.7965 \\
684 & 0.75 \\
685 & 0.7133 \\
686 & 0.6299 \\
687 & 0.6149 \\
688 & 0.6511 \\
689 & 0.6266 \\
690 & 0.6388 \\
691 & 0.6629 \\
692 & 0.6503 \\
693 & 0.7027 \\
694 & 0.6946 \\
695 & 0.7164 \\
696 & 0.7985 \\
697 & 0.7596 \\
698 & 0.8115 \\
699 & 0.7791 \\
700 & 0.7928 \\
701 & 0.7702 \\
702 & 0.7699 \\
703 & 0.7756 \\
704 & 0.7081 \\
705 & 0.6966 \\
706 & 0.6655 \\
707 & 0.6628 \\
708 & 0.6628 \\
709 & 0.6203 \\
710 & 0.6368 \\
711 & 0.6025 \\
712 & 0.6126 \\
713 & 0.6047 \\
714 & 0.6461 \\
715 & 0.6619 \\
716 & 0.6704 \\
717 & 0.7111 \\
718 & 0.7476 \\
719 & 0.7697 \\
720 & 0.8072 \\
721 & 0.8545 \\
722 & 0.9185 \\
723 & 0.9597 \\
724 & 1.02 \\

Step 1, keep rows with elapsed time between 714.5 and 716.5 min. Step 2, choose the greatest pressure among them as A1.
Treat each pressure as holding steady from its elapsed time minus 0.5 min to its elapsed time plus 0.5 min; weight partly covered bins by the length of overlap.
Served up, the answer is 0.6704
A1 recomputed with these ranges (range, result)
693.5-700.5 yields 0.8115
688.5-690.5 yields 0.6388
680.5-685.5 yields 0.9012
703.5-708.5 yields 0.7081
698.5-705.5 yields 0.7928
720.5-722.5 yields 0.9185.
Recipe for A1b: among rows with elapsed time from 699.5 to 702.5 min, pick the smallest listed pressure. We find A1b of 0.7699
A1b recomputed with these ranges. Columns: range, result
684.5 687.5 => 0.6149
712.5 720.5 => 0.6047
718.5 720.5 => 0.7697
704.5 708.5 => 0.6628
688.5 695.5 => 0.6266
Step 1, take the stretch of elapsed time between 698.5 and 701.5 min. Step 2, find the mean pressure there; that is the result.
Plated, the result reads 0.781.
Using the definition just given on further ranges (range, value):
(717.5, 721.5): 0.795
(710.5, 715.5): 0.626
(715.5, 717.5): 0.691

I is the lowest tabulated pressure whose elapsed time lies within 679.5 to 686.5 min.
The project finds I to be 0.6299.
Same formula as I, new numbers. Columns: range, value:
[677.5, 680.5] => 0.9679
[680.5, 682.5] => 0.8332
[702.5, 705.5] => 0.6966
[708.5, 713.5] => 0.6025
